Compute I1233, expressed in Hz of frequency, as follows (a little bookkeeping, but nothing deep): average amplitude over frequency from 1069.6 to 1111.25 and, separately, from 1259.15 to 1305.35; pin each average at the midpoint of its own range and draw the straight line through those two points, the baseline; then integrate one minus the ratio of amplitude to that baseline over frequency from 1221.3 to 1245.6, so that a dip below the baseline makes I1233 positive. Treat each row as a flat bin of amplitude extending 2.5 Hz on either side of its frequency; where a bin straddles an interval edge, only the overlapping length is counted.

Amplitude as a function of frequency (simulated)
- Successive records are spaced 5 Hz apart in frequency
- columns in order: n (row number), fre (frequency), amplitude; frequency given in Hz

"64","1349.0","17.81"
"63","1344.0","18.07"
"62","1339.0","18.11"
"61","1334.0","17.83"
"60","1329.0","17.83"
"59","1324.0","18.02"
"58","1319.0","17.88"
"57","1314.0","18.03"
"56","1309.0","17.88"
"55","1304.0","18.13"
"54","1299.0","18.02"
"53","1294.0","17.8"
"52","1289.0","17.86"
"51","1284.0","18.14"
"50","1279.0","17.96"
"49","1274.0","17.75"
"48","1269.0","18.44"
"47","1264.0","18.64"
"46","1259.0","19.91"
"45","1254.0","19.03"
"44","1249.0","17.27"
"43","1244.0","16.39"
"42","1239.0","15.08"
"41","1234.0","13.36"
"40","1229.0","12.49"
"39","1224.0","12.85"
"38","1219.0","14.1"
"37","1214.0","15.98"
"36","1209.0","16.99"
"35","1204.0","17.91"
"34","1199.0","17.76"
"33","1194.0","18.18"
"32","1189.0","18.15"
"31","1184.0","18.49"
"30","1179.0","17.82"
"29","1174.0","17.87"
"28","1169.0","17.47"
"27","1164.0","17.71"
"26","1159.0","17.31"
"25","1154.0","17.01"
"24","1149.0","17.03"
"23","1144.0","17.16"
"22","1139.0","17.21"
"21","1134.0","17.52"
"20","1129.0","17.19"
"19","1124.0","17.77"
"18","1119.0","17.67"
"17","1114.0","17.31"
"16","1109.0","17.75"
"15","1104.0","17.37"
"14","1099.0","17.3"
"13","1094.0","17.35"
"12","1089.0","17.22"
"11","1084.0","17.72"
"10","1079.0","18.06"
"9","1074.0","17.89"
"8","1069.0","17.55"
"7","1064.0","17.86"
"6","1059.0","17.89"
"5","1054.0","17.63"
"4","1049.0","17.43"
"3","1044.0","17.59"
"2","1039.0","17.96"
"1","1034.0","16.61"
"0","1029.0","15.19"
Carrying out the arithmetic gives 5.5 Hz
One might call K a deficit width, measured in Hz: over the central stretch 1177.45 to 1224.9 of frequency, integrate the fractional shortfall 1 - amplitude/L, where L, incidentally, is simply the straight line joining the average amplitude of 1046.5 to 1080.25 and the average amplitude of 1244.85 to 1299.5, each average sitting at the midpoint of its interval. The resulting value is 2.92 Hz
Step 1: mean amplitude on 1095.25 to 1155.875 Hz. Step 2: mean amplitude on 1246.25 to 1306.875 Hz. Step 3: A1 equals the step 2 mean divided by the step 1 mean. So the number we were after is 1.1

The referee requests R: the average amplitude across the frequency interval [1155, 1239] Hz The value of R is 16.5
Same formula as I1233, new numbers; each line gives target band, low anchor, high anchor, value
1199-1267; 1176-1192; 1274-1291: 6.9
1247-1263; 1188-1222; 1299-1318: -1.2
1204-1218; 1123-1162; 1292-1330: 0.8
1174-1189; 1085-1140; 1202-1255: -1.7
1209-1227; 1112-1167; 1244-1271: 3.4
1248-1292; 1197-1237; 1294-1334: -4.5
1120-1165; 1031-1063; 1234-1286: 0.6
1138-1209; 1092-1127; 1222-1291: -1.8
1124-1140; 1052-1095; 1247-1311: 0.4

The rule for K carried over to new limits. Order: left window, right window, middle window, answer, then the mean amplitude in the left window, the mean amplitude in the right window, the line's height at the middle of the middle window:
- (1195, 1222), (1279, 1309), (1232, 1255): 1.41 Hz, 16.6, 18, 17.1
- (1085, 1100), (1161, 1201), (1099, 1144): 0.20 Hz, 17.3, 17.9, 17.5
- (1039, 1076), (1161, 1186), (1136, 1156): 0.79 Hz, 17.7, 17.8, 17.8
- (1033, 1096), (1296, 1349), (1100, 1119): 0.21 Hz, 17.6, 18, 17.7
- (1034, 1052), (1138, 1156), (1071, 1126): -0.92 Hz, 17.5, 17.1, 17.3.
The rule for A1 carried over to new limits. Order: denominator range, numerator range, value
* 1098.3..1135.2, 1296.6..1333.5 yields 1.03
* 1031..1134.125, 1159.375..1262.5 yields 0.96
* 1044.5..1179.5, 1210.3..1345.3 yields 0.98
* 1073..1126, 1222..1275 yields 0.94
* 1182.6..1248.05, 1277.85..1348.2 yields 1.13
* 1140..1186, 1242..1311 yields 1.03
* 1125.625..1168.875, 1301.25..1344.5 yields 1.04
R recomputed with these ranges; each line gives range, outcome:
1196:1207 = 17.8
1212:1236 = 13.7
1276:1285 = 18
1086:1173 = 17.4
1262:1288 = 18.2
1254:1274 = 18.8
